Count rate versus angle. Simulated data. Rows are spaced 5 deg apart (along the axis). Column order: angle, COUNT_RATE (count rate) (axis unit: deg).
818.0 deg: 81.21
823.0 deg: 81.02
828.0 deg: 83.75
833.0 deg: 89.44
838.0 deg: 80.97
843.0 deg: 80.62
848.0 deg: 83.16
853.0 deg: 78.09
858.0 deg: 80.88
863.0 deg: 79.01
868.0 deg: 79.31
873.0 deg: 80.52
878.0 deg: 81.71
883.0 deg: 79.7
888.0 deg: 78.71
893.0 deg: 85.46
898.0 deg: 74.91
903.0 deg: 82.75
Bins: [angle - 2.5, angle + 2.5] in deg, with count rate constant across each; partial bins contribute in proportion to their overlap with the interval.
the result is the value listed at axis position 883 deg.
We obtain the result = 79.7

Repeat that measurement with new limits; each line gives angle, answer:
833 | 89.44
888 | 78.71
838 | 80.97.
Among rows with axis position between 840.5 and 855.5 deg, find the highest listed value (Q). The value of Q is 83.16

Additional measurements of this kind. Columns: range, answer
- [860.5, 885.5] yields 81.71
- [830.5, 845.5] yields 89.44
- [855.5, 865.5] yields 80.88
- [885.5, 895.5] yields 85.46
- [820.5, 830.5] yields 83.75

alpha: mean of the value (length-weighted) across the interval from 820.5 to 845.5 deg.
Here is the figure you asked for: 83.2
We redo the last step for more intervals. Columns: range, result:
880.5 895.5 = 81.3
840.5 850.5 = 81.9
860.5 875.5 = 79.6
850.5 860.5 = 79.5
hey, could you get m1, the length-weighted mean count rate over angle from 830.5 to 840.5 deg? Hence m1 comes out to 85.2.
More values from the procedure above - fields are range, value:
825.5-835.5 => 86.6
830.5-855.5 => 82.5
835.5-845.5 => 80.8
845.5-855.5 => 80.6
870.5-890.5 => 80.2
